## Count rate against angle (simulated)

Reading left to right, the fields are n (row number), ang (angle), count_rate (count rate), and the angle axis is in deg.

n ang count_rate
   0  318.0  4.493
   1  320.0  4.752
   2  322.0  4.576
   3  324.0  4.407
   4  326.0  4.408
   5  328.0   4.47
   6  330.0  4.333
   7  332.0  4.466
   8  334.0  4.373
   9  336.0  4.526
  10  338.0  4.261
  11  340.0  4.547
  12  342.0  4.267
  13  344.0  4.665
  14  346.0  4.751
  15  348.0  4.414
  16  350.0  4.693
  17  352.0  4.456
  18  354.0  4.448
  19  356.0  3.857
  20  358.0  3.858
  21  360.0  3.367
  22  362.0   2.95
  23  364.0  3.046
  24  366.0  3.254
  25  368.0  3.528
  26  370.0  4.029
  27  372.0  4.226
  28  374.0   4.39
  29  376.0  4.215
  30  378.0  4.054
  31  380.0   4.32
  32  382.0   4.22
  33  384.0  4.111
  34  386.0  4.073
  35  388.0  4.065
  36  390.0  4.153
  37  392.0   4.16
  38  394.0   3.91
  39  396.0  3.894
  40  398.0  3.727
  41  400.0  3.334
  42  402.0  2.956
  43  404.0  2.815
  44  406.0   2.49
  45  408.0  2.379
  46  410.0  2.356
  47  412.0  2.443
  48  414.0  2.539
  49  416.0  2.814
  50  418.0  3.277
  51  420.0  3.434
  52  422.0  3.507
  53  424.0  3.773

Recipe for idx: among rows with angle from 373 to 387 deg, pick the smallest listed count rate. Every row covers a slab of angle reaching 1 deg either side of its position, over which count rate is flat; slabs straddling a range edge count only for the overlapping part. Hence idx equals 4.054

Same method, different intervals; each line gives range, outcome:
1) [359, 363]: 2.95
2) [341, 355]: 4.267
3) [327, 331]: 4.333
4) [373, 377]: 4.215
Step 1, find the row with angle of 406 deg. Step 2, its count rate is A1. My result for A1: 2.49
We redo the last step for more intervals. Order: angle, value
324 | 4.407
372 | 4.226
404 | 2.815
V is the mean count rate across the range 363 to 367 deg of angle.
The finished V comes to 3.15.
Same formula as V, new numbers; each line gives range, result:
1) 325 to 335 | 4.41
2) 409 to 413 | 2.4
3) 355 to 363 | 3.51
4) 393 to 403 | 3.56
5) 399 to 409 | 2.79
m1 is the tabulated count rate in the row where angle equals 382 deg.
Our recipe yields 4.22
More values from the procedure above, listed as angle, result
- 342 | 4.267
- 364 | 3.046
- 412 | 2.443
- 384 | 4.111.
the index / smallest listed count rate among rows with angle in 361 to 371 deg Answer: 2.95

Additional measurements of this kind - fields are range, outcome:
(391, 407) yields 2.49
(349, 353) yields 4.456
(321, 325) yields 4.407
